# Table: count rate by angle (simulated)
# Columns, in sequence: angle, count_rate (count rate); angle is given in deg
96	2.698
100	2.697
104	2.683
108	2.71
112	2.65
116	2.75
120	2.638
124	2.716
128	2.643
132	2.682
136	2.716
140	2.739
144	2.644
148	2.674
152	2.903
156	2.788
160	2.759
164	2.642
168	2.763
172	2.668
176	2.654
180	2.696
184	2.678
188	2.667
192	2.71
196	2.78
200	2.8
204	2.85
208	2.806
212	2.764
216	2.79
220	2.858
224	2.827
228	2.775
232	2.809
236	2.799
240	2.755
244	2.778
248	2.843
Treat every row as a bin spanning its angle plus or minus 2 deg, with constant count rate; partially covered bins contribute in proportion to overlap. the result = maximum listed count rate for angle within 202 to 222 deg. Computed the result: 2.858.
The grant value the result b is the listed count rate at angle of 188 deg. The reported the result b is 2.667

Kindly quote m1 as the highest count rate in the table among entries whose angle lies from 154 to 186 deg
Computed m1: 2.788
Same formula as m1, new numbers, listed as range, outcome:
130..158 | 2.903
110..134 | 2.75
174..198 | 2.78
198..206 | 2.85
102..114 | 2.71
